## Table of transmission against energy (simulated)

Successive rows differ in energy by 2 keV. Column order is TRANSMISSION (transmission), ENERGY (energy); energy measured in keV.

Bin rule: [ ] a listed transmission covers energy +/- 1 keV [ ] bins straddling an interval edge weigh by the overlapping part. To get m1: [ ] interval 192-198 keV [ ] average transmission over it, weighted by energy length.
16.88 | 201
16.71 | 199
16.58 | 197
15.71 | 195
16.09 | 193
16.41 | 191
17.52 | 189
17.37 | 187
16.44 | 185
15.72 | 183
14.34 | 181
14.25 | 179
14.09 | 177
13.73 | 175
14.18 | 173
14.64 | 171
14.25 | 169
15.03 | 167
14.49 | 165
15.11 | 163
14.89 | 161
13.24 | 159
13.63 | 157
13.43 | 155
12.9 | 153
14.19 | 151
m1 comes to 16.1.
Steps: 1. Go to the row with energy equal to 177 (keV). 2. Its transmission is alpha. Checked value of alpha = 14.09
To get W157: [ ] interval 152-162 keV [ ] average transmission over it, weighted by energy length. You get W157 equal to 13.6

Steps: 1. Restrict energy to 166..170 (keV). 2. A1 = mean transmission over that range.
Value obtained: 14.6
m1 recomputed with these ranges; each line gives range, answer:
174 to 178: 13.9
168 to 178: 14.2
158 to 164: 14.4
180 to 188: 16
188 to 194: 16.7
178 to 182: 14.3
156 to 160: 13.4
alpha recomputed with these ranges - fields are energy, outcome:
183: 15.72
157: 13.63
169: 14.25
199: 16.71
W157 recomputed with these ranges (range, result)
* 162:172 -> 14.7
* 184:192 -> 16.9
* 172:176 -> 14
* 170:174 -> 14.4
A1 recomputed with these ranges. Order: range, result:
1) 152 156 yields 13.2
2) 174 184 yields 14.4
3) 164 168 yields 14.8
